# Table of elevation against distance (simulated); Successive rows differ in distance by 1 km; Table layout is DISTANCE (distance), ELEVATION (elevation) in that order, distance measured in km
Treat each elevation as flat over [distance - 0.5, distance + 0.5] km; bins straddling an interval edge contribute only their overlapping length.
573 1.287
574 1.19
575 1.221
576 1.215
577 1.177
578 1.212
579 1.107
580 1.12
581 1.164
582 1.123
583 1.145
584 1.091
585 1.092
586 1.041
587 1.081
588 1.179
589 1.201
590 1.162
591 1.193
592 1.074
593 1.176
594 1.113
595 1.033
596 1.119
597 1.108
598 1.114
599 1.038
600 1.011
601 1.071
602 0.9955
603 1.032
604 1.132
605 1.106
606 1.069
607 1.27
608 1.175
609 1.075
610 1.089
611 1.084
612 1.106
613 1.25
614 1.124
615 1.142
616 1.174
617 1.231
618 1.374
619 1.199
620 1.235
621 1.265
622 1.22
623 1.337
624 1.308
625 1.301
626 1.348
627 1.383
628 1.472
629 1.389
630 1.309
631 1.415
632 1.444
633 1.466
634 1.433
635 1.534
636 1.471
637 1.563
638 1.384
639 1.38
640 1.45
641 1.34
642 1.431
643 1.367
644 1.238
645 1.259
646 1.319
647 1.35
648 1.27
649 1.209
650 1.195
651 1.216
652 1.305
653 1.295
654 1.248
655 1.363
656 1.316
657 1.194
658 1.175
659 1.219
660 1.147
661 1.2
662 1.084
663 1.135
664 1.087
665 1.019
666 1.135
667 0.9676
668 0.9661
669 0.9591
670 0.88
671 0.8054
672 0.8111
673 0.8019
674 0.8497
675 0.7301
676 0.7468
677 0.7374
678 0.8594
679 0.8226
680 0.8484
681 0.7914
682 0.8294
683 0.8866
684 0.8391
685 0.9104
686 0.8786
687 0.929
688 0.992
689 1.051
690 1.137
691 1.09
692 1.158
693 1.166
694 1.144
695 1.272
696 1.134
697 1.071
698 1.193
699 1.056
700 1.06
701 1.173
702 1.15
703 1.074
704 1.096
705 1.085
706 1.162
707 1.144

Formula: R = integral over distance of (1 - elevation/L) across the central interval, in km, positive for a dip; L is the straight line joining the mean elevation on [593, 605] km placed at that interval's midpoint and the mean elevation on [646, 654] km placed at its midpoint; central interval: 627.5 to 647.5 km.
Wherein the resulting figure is -3.0 km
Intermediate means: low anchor 1.08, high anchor 1.27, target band 1.4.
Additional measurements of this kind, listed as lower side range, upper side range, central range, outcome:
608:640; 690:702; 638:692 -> 6.00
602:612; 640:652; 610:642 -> -3.25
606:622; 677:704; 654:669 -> -0.84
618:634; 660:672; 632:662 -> -3.75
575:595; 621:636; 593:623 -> 3.03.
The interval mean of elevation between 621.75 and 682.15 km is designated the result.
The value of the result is 1.18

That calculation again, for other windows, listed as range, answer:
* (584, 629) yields 1.17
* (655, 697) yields 0.998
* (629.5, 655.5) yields 1.36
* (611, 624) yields 1.22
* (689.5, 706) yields 1.13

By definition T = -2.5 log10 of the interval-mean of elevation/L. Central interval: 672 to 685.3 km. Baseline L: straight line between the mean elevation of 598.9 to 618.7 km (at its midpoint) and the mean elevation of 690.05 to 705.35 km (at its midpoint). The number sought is 0.35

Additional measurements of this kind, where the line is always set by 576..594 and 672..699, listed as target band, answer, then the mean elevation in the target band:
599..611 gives 0.01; 1.09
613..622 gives -0.13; 1.22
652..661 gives -0.23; 1.25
